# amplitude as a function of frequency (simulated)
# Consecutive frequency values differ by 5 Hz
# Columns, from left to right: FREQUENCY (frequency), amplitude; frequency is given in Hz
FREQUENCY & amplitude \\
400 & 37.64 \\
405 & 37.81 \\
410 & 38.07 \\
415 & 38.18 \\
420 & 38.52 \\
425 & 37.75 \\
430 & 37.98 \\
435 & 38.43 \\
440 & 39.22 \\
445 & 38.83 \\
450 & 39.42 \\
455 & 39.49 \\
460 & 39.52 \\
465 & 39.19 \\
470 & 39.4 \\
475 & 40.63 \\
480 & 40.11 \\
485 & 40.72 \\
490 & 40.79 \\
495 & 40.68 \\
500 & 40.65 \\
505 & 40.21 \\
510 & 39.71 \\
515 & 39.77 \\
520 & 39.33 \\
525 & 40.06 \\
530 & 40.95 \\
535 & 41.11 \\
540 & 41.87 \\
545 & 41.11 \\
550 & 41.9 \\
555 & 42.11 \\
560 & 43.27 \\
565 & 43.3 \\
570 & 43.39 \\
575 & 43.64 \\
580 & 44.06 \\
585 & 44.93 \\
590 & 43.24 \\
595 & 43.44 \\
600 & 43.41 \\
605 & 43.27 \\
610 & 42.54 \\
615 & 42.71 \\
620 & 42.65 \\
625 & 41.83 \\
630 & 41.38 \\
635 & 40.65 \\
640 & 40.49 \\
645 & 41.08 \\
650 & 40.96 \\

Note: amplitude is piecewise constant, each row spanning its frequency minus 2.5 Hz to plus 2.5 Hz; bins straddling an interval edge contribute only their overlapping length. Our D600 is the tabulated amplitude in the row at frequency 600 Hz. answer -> 43.41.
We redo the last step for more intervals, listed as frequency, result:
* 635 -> 40.65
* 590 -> 43.24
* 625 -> 41.83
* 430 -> 37.98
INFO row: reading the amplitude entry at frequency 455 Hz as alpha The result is 39.49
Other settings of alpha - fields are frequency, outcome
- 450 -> 39.42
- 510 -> 39.71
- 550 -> 41.9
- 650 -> 40.96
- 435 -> 38.43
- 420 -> 38.52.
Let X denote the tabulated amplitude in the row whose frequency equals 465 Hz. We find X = 39.19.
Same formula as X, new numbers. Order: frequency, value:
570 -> 43.39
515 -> 39.77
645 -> 41.08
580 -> 44.06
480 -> 40.11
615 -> 42.71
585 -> 44.93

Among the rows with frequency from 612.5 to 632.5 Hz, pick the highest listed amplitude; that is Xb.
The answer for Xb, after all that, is 42.71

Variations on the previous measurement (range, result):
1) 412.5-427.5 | 38.52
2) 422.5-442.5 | 39.22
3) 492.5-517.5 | 40.68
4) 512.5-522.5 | 39.77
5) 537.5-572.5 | 43.39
